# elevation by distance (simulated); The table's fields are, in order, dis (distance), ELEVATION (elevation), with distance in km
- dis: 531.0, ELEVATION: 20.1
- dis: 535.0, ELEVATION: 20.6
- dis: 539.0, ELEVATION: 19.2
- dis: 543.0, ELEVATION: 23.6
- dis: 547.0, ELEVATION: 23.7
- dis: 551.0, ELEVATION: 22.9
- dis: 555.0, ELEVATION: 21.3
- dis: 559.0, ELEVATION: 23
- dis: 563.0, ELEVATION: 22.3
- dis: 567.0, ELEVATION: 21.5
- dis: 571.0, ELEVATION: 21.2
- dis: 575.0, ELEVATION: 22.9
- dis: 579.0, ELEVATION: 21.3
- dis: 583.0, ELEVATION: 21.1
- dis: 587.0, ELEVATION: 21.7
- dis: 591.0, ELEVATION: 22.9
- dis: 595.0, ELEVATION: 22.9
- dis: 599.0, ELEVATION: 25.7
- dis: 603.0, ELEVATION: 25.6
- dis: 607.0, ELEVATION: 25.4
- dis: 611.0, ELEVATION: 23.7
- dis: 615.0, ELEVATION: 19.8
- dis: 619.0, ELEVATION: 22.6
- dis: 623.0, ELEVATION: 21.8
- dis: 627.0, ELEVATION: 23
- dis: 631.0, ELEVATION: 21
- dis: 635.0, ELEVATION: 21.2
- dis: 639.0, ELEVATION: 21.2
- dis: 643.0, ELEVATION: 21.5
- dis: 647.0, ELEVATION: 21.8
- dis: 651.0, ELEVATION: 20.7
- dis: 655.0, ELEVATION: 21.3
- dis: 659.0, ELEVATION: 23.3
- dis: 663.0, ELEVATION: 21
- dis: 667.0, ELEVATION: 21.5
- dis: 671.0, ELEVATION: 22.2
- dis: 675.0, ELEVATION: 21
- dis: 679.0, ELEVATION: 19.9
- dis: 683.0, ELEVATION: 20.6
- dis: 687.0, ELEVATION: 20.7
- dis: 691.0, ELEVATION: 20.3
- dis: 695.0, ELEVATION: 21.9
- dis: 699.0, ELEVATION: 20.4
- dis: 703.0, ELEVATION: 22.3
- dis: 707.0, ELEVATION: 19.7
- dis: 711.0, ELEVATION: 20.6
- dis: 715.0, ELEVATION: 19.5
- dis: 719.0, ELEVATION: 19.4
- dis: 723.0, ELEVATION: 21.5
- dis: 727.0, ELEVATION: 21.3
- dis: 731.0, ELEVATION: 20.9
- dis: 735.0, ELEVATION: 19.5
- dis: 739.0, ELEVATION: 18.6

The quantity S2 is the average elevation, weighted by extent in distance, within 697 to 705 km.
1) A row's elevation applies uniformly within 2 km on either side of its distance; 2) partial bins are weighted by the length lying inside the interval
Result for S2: 21.4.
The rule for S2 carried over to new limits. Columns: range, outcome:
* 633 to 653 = 21.3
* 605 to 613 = 24.5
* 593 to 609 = 24.9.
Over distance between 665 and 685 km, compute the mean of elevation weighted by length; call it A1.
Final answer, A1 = 21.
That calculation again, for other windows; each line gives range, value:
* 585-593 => 22.3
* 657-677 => 21.8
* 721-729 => 21.4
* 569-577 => 22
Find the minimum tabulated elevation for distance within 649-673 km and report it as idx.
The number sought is 20.7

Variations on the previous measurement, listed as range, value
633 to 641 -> 21.2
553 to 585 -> 21.1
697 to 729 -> 19.4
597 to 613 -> 23.7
